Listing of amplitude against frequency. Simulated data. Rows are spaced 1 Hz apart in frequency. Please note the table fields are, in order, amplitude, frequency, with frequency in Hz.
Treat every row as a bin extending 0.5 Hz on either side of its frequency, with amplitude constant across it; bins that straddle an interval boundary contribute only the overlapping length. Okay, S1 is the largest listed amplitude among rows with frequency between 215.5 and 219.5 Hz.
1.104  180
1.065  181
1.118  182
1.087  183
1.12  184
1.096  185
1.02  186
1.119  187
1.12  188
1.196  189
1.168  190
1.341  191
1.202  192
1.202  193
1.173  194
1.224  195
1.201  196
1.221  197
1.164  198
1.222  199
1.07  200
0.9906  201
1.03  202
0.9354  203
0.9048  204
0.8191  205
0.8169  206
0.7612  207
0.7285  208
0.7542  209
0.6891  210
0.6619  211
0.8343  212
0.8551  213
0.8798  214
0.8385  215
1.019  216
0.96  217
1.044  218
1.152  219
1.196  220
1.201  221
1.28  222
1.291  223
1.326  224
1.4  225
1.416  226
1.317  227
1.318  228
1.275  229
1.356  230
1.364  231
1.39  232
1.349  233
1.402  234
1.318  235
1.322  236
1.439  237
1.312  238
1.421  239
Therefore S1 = 1.152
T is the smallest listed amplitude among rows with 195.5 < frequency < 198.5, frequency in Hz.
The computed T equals 1.164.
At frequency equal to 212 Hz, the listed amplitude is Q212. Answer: 0.8343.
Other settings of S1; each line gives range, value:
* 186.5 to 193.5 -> 1.341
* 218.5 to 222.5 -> 1.28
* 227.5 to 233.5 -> 1.39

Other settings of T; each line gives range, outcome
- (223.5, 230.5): 1.275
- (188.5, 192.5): 1.168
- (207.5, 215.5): 0.6619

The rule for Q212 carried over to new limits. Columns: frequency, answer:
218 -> 1.044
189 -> 1.196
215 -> 0.8385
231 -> 1.364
